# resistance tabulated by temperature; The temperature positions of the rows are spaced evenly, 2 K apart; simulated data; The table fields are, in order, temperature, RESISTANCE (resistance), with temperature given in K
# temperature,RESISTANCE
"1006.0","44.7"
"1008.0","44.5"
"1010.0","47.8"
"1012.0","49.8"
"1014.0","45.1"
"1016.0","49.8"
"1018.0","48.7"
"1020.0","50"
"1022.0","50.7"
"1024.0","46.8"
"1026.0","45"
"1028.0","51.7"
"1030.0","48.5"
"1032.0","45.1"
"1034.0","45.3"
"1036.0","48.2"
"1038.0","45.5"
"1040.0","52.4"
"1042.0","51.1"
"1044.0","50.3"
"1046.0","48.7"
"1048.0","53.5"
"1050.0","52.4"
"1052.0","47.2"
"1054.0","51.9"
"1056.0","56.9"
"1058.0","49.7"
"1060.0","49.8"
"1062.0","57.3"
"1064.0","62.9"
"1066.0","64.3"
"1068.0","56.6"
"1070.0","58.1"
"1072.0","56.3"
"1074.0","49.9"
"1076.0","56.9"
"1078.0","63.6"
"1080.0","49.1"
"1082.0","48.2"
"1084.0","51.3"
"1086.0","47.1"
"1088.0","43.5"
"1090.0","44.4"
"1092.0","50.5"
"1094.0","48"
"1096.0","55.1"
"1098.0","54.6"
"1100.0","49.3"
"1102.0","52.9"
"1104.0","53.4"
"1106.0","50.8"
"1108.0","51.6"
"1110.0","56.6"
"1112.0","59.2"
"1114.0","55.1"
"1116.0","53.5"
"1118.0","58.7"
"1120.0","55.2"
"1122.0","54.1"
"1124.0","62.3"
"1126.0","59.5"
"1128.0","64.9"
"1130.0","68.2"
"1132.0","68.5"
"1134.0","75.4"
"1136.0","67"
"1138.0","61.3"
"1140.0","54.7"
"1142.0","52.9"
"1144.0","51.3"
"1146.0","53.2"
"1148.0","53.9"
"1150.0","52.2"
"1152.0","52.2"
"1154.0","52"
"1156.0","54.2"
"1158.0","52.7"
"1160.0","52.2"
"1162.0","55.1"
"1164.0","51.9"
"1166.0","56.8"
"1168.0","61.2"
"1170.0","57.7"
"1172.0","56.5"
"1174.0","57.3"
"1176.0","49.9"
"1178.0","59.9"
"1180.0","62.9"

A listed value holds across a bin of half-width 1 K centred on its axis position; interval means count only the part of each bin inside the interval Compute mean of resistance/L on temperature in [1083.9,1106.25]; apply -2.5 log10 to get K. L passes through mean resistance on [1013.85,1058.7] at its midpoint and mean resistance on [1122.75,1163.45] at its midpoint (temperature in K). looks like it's 0.09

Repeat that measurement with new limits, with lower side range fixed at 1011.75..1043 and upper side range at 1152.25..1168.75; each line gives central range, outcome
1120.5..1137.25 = -0.218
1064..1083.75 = -0.116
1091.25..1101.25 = -0.003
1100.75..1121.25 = -0.052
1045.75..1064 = -0.066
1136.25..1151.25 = -0.026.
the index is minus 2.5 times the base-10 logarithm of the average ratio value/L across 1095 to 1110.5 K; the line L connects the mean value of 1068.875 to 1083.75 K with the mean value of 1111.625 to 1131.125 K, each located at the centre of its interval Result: 0.08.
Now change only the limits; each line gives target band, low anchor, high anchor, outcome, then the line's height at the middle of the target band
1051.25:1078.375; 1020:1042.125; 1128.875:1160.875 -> -0.096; 51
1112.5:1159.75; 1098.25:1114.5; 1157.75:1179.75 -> -0.062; 54.7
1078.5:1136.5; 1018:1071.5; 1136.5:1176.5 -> -0.041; 53.3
